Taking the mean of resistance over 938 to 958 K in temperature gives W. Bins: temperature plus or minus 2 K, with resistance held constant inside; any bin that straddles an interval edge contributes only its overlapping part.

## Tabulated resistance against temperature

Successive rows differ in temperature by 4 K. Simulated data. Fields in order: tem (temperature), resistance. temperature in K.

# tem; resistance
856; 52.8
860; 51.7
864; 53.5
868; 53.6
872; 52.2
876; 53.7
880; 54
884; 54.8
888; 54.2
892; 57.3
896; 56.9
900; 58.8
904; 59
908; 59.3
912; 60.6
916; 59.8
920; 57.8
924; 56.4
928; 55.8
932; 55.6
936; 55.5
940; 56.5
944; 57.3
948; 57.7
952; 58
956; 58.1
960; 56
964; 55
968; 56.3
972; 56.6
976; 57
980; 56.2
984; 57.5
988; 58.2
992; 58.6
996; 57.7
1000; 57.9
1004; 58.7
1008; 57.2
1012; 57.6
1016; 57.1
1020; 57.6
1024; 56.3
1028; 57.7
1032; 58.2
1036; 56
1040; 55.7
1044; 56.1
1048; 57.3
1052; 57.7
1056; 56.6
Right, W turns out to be 57.5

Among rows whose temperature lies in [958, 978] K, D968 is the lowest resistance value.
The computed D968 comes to 55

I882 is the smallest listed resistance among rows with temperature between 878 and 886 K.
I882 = 54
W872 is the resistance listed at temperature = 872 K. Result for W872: 52.2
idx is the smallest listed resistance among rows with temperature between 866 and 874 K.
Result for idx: 52.2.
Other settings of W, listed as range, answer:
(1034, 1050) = 56.3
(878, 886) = 54.4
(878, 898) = 55.4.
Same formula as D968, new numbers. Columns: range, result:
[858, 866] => 51.7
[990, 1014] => 57.2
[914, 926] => 56.4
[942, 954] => 57.3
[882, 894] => 54.2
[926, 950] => 55.5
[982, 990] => 57.5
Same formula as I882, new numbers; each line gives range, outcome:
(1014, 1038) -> 56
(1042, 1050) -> 56.1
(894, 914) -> 56.9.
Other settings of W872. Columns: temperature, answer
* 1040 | 55.7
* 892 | 57.3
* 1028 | 57.7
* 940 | 56.5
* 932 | 55.6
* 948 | 57.7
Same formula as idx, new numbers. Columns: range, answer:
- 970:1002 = 56.2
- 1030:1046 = 55.7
